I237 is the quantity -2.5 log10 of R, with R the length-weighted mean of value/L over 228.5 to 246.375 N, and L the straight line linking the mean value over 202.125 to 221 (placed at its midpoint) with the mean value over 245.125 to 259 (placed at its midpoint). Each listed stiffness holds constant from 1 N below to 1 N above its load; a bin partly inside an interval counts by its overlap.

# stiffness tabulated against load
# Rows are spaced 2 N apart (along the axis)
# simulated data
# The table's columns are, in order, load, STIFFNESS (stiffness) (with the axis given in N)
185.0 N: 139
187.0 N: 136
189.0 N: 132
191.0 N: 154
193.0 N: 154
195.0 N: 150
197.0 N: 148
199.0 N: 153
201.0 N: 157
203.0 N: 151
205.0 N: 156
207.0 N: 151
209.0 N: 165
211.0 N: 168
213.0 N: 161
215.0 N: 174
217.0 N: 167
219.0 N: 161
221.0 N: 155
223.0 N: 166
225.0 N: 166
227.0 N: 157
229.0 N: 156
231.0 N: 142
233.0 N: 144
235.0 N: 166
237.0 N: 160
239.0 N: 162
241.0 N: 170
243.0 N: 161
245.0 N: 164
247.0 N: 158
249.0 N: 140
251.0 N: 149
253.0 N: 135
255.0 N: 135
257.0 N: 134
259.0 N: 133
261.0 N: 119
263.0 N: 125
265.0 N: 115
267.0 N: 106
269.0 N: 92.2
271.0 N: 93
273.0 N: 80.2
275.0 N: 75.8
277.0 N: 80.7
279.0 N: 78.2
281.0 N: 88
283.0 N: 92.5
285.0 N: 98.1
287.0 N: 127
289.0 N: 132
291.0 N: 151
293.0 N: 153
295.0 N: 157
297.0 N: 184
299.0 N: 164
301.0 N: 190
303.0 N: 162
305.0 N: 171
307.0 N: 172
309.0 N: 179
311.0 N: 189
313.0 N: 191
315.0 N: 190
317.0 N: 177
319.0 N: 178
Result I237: -0.06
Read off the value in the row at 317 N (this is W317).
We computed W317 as 177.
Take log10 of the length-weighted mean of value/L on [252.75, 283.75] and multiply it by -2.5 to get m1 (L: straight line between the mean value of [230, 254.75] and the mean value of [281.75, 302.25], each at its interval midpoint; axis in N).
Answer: 0.386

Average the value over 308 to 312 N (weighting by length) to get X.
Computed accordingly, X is 184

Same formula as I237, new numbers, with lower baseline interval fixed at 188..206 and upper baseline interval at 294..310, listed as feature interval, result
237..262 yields 0.10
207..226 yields -0.06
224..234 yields 0.03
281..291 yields 0.43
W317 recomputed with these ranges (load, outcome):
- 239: 162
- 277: 80.7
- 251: 149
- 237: 160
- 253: 135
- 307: 172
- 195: 150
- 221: 155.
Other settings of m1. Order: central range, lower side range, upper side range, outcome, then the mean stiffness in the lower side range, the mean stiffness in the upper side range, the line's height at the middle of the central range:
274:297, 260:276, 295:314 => 0.21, 101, 177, 137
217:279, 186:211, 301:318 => 0.19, 151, 180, 164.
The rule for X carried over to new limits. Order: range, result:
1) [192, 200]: 151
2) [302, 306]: 166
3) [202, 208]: 153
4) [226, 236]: 153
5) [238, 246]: 164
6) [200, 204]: 154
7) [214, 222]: 164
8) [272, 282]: 80.6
